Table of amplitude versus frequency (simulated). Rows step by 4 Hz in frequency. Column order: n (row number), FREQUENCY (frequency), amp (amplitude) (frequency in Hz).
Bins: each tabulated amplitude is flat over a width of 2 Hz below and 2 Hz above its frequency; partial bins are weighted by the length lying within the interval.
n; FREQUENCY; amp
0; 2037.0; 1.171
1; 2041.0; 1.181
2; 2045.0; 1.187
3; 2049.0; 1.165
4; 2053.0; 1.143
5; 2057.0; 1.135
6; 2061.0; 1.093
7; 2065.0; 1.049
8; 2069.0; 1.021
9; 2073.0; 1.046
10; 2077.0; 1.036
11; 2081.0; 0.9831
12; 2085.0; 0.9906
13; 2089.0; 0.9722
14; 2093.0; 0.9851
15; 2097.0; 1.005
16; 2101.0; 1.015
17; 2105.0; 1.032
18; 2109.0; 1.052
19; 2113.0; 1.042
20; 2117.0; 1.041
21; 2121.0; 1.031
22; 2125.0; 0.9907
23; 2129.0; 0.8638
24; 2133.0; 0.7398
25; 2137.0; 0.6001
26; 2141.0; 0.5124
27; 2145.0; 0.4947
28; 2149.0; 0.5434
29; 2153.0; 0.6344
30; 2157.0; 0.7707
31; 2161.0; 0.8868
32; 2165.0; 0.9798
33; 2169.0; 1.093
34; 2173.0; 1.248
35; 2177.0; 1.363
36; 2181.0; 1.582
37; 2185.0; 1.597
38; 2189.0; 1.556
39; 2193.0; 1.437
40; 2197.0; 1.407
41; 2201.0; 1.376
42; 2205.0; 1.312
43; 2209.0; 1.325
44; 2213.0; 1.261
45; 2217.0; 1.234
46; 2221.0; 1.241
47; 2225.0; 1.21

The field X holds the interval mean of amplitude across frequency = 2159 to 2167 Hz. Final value 0.933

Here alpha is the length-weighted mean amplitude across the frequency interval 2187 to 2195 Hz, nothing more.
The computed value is 1.5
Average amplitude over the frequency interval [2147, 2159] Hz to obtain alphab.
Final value 0.65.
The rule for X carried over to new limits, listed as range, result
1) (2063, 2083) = 1.03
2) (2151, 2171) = 0.873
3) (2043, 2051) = 1.18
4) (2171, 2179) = 1.31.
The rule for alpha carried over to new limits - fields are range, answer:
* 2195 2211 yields 1.35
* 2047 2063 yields 1.13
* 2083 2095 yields 0.983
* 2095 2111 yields 1.03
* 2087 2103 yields 0.994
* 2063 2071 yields 1.03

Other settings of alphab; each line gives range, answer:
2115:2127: 1.02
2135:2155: 0.557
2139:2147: 0.504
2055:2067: 1.09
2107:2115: 1.05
